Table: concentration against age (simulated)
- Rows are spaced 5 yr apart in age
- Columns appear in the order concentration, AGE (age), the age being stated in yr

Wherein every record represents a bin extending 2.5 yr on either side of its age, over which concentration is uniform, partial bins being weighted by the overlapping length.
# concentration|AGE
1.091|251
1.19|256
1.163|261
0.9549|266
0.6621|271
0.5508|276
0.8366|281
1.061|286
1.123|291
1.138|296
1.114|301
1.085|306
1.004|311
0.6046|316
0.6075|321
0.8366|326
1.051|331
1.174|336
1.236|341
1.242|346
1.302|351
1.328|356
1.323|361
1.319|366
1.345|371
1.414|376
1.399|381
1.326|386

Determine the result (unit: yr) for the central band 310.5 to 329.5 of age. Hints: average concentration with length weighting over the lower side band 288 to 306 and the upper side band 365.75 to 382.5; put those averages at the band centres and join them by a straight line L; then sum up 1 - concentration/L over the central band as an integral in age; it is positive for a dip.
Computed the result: 7.0 yr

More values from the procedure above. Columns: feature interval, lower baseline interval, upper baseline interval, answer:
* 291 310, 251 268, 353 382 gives 1.5 yr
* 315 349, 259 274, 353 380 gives 6.2 yr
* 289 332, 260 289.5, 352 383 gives 3.9 yr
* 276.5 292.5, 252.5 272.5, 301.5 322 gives 0.1 yr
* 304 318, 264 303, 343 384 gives 2.1 yr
